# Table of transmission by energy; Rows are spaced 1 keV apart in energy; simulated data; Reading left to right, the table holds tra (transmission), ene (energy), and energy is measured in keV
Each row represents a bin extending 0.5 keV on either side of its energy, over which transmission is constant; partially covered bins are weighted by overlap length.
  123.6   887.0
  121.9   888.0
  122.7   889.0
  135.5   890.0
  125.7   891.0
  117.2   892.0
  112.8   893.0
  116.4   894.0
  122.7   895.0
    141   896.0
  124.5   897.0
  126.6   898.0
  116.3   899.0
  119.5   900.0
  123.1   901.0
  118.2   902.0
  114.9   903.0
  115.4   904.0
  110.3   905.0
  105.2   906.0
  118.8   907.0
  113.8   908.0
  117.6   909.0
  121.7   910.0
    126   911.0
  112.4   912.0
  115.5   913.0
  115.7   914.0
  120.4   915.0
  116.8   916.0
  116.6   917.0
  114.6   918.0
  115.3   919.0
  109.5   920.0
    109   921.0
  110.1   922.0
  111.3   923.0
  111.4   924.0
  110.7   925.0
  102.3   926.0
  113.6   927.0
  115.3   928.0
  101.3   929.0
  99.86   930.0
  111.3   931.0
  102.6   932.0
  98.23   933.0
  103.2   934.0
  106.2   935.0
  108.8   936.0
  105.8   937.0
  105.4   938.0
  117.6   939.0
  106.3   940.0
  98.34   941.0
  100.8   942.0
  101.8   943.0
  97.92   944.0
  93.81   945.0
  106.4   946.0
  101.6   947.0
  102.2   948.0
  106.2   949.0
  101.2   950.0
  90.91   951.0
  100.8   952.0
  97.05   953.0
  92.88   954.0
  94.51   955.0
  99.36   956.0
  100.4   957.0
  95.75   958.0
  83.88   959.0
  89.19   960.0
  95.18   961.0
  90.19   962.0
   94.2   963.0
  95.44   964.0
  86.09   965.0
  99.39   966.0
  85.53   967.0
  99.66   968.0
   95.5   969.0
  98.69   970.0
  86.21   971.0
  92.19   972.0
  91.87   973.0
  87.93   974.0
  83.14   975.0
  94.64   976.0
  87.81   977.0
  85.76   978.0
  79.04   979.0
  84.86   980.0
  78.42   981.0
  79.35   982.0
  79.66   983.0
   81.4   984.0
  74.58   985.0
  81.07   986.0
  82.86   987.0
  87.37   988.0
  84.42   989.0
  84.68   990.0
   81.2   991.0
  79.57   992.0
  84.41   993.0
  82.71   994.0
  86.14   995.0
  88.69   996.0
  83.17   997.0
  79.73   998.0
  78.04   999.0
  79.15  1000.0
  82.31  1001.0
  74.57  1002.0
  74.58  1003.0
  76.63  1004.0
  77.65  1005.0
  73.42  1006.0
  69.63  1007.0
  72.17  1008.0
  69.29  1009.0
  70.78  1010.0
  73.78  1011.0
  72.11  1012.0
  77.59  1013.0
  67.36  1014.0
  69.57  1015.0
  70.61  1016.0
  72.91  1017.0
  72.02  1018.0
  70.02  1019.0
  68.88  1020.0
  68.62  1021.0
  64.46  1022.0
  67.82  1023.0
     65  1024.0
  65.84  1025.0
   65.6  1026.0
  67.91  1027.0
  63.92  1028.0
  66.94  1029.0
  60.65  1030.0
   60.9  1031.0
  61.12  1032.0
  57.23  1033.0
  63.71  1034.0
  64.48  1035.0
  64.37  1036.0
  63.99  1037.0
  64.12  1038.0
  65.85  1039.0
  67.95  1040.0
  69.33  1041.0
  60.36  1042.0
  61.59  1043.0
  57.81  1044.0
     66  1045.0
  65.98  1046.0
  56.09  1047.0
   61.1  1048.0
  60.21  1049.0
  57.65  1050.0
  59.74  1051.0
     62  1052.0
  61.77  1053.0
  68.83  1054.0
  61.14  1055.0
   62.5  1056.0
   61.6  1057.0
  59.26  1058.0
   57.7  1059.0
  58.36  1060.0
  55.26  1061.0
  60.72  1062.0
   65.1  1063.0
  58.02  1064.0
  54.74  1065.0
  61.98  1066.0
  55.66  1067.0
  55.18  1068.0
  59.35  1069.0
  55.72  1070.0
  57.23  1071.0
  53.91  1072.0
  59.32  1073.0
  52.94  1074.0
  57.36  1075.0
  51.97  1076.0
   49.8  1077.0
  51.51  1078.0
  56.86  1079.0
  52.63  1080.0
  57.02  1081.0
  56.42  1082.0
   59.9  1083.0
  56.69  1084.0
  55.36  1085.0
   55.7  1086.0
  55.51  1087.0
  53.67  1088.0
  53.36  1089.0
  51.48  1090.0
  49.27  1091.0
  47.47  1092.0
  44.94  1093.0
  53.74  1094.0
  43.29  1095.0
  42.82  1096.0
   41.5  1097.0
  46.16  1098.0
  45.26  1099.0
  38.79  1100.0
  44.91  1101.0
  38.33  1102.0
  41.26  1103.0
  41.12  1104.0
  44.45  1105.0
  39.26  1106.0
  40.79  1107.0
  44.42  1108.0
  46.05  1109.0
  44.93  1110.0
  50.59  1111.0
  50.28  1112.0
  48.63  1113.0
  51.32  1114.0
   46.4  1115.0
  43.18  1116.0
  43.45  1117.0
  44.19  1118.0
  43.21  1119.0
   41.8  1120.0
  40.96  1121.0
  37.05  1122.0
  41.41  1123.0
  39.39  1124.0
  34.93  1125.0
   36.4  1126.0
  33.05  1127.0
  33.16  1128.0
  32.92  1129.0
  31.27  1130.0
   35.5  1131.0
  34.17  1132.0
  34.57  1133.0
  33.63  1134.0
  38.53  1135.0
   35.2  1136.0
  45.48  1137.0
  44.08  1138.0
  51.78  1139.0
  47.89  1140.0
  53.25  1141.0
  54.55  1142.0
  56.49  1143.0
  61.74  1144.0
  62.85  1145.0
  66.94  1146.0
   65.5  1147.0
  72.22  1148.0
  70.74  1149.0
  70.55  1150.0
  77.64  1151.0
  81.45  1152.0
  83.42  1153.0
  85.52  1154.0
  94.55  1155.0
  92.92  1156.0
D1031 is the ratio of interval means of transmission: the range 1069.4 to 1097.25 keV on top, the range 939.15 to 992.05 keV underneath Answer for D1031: 0.58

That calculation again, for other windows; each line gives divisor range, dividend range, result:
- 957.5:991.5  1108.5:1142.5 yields 0.48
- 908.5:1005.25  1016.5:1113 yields 0.59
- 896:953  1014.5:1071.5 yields 0.57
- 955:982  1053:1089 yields 0.63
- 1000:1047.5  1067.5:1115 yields 0.74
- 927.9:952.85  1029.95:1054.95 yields 0.61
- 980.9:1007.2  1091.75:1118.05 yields 0.56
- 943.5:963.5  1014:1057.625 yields 0.67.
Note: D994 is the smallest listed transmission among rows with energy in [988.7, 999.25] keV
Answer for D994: 78.04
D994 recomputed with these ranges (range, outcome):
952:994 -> 74.58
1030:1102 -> 38.33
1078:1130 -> 31.27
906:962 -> 83.88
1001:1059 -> 56.09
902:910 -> 105.2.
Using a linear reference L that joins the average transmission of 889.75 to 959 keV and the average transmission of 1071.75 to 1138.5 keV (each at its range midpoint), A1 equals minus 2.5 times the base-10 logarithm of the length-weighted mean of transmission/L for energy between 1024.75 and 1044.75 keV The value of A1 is 0.111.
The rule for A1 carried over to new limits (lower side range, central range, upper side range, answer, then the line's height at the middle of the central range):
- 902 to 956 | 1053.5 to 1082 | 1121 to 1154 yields 0.21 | 69.6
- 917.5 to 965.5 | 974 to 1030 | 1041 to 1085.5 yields 0.06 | 80.5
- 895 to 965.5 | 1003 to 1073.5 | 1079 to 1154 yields 0.14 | 73.4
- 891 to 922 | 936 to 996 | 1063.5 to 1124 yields 0.04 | 95.9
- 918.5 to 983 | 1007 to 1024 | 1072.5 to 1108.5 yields 0.08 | 75.6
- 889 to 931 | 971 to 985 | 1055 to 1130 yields 0.08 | 91.3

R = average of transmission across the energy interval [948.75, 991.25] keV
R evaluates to 89.7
